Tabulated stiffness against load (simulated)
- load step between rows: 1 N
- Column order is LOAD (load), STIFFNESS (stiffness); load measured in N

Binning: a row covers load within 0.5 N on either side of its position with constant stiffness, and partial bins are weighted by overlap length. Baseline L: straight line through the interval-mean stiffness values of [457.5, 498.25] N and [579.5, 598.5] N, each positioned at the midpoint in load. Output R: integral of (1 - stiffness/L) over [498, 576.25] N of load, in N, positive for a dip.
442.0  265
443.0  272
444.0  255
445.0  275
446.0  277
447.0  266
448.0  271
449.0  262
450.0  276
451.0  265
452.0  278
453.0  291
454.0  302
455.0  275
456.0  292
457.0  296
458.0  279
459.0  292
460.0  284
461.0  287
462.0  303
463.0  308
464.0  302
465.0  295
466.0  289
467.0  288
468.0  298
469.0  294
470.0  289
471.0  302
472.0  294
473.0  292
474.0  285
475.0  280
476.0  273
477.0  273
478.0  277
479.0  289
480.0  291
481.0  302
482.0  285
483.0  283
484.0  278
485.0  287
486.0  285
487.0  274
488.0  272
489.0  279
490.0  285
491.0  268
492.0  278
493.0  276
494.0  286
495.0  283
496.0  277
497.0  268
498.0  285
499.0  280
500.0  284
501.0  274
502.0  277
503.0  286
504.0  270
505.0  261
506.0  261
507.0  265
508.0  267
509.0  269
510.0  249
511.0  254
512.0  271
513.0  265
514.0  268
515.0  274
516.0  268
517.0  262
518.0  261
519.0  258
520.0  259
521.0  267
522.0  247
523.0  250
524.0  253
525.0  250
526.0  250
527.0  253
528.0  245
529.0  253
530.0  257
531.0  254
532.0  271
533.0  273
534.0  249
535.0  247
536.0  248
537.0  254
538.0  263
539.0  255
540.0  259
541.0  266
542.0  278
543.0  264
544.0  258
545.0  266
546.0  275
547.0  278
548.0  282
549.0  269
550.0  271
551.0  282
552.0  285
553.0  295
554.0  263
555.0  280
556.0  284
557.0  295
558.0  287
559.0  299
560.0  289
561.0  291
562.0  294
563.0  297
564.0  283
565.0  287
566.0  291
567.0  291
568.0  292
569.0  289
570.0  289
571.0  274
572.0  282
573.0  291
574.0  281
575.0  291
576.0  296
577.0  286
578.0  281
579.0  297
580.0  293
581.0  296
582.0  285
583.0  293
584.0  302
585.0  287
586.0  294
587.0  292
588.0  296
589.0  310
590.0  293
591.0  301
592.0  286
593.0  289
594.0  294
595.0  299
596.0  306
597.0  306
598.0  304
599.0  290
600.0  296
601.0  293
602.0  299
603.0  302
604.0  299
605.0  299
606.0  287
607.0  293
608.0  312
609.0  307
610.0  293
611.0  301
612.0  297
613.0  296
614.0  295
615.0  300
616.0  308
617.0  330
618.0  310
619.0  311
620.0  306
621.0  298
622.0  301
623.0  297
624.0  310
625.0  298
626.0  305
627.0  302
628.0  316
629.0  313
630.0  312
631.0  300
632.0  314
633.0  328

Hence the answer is 5.36 N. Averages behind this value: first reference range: 286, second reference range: 296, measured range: 271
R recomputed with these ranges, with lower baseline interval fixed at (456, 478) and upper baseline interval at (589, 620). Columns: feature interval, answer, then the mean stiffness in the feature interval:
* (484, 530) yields 4.0 N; 268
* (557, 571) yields 0.3 N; 290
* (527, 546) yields 2.3 N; 259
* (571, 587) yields 0.5 N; 290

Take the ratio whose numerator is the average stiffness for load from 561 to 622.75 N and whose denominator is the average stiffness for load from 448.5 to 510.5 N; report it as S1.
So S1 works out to 1.05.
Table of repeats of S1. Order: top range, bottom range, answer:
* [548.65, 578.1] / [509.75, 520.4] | 1.09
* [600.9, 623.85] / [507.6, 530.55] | 1.17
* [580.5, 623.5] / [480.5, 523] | 1.10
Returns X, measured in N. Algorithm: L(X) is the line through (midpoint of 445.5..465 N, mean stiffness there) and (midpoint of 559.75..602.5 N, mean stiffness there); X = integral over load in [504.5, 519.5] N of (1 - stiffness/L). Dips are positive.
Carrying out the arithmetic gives 1.3 N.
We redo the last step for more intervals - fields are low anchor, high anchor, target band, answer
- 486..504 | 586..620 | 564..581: 0.3 N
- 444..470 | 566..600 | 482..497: 0.4 N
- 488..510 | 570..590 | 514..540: 2.1 N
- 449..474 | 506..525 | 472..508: -0.6 N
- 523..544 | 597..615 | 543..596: -1.9 N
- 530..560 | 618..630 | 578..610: -0.4 N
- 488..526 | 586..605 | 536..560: 0.7 N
